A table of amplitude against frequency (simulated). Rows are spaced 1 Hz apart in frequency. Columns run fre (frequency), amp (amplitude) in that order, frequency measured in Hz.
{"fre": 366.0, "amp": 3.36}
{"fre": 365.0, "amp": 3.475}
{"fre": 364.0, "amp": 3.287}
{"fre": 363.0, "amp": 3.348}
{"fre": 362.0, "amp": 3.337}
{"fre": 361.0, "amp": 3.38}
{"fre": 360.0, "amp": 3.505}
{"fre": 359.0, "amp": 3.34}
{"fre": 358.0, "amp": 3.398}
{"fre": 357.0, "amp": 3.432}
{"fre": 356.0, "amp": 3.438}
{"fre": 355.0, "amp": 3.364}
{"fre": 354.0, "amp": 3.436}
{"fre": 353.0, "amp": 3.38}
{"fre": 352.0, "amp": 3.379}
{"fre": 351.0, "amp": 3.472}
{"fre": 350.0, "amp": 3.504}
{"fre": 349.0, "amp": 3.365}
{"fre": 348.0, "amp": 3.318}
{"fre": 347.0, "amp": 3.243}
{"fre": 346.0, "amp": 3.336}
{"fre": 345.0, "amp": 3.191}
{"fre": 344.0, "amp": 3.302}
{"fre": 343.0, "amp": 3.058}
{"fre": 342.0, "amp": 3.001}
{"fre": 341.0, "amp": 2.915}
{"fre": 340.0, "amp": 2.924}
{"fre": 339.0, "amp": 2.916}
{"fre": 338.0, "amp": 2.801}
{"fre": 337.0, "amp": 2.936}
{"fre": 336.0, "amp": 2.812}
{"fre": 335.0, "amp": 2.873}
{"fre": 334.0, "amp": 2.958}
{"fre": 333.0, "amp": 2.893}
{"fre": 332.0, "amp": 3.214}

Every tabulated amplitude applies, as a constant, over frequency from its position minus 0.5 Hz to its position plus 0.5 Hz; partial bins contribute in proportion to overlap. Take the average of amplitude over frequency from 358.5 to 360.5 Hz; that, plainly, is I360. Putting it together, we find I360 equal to 3.42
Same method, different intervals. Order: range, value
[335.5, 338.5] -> 2.85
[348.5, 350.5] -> 3.43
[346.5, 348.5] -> 3.28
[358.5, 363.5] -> 3.38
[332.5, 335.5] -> 2.91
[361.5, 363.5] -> 3.34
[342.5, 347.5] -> 3.23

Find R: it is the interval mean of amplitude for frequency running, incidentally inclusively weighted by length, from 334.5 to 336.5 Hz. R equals 2.84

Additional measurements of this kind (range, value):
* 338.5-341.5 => 2.92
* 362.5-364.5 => 3.32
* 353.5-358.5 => 3.41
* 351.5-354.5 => 3.4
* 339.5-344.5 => 3.04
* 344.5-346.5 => 3.26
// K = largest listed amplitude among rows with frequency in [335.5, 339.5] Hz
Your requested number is 2.936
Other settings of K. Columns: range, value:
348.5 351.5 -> 3.504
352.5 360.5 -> 3.505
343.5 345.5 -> 3.302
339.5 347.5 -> 3.336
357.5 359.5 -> 3.398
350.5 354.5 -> 3.472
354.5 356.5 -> 3.438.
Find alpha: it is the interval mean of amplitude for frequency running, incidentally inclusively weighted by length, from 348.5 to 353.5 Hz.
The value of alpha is 3.42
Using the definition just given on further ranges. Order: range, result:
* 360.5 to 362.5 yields 3.36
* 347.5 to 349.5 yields 3.34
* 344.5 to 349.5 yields 3.29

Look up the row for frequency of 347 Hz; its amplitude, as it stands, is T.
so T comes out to 3.243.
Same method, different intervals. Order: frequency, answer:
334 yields 2.958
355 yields 3.364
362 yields 3.337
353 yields 3.38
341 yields 2.915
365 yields 3.475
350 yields 3.504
